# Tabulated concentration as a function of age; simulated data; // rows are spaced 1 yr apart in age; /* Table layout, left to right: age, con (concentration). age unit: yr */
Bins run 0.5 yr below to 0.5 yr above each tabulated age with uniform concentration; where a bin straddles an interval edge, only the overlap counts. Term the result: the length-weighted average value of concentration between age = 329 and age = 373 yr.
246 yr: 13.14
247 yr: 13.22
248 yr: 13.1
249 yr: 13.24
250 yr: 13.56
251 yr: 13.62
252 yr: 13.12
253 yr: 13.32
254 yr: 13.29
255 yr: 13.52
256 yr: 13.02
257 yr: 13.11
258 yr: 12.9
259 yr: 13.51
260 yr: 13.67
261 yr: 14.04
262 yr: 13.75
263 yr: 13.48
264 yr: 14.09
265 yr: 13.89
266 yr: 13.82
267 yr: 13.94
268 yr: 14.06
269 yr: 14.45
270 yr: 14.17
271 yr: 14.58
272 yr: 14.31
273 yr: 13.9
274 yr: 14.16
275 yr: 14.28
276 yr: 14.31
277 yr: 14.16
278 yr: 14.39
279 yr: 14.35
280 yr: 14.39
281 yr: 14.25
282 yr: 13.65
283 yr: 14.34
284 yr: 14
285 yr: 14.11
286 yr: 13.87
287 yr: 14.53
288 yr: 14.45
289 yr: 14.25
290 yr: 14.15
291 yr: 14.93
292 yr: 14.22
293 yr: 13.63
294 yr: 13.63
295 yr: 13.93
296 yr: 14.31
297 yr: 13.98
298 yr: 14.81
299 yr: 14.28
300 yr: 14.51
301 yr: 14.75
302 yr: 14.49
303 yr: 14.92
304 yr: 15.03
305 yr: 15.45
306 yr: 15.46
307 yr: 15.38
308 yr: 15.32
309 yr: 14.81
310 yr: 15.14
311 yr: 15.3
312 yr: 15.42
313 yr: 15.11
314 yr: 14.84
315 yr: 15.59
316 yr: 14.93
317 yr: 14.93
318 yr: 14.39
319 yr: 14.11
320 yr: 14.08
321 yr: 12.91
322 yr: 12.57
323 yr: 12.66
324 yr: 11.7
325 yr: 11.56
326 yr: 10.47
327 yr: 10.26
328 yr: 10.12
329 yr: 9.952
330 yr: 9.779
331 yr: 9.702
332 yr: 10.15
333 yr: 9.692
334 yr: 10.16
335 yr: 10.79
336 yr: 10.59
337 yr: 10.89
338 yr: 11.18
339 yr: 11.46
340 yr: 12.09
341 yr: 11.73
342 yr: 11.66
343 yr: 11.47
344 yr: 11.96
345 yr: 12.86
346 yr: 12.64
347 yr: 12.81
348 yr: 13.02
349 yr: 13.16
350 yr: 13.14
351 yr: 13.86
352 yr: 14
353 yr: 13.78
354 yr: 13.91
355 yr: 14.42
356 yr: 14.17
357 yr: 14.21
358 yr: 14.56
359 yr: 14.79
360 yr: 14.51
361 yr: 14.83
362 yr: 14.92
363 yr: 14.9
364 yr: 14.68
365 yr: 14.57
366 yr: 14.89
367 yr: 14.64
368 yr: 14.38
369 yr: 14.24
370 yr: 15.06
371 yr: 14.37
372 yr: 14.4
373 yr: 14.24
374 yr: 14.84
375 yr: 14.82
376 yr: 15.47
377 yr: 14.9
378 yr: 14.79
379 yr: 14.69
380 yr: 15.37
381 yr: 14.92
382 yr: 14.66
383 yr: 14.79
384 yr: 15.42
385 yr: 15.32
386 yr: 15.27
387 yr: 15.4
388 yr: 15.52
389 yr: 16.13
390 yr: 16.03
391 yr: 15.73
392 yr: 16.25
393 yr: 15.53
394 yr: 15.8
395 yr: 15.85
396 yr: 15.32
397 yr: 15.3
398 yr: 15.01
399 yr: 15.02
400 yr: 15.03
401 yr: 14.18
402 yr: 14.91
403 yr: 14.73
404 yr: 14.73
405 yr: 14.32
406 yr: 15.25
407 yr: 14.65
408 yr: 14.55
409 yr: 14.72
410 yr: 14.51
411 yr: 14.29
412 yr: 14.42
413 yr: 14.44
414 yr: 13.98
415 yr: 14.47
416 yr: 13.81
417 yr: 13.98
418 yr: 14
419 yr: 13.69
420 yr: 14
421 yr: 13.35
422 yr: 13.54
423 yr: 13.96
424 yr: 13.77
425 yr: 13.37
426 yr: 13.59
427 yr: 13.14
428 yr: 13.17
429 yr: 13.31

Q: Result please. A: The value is 13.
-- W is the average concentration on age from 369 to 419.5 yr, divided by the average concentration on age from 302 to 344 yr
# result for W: 1.2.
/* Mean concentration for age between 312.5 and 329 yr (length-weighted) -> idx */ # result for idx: 13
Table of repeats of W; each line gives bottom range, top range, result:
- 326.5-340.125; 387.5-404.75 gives 1.47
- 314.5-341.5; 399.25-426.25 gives 1.21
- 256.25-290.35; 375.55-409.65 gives 1.08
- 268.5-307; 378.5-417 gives 1.04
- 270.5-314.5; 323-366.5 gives 0.86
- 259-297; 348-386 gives 1.03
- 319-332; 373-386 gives 1.32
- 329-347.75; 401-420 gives 1.29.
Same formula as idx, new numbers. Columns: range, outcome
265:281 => 14.2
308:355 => 12.6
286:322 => 14.6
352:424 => 14.7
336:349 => 12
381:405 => 15.3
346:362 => 13.9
